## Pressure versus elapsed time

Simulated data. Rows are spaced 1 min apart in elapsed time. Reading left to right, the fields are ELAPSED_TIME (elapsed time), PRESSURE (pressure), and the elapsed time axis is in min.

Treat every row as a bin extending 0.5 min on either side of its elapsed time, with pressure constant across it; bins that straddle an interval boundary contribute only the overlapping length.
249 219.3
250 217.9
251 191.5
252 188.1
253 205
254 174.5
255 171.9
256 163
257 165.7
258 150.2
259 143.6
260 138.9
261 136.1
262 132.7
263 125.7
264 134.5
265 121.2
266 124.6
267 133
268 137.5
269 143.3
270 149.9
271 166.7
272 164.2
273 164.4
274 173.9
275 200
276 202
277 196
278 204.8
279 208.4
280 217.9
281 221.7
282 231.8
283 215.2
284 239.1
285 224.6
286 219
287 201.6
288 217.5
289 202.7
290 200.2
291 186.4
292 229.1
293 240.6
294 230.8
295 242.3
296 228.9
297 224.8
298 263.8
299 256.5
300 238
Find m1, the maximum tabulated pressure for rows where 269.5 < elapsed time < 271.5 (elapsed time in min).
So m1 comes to 166.7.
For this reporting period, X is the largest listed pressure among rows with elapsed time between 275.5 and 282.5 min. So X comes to 231.8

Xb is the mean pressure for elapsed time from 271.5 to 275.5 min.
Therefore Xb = 176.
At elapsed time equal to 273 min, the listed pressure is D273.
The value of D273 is 164.4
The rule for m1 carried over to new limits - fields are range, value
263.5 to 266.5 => 134.5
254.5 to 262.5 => 171.9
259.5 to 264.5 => 138.9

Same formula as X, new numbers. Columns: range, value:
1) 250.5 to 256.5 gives 205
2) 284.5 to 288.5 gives 224.6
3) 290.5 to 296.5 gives 242.3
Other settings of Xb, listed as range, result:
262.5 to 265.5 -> 127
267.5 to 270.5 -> 144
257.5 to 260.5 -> 144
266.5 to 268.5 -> 135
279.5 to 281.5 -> 220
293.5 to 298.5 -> 238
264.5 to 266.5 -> 123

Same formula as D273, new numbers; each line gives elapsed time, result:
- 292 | 229.1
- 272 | 164.2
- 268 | 137.5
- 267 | 133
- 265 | 121.2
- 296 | 228.9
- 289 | 202.7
